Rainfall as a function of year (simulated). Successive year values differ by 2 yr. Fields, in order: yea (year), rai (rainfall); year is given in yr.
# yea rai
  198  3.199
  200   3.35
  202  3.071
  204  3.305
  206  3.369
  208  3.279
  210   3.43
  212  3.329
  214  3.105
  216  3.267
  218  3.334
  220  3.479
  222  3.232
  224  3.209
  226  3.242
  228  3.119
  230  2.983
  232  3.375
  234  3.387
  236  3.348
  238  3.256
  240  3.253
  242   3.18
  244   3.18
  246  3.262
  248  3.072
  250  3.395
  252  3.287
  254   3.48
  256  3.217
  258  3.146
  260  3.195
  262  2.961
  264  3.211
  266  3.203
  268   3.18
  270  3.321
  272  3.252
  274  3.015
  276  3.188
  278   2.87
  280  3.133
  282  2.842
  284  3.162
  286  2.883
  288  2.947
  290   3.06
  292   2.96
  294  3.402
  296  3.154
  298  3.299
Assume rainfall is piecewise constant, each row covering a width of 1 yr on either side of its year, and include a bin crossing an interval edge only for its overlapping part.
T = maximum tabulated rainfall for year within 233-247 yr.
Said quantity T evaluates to 3.387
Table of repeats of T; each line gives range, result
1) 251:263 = 3.48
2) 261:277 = 3.321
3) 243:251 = 3.395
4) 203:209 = 3.369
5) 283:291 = 3.162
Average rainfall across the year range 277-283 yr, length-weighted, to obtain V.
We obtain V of 2.95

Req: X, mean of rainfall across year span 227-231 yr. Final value 3.05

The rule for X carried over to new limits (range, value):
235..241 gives 3.29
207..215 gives 3.29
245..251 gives 3.24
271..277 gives 3.15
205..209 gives 3.32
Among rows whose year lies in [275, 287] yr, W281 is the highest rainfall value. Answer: 3.188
